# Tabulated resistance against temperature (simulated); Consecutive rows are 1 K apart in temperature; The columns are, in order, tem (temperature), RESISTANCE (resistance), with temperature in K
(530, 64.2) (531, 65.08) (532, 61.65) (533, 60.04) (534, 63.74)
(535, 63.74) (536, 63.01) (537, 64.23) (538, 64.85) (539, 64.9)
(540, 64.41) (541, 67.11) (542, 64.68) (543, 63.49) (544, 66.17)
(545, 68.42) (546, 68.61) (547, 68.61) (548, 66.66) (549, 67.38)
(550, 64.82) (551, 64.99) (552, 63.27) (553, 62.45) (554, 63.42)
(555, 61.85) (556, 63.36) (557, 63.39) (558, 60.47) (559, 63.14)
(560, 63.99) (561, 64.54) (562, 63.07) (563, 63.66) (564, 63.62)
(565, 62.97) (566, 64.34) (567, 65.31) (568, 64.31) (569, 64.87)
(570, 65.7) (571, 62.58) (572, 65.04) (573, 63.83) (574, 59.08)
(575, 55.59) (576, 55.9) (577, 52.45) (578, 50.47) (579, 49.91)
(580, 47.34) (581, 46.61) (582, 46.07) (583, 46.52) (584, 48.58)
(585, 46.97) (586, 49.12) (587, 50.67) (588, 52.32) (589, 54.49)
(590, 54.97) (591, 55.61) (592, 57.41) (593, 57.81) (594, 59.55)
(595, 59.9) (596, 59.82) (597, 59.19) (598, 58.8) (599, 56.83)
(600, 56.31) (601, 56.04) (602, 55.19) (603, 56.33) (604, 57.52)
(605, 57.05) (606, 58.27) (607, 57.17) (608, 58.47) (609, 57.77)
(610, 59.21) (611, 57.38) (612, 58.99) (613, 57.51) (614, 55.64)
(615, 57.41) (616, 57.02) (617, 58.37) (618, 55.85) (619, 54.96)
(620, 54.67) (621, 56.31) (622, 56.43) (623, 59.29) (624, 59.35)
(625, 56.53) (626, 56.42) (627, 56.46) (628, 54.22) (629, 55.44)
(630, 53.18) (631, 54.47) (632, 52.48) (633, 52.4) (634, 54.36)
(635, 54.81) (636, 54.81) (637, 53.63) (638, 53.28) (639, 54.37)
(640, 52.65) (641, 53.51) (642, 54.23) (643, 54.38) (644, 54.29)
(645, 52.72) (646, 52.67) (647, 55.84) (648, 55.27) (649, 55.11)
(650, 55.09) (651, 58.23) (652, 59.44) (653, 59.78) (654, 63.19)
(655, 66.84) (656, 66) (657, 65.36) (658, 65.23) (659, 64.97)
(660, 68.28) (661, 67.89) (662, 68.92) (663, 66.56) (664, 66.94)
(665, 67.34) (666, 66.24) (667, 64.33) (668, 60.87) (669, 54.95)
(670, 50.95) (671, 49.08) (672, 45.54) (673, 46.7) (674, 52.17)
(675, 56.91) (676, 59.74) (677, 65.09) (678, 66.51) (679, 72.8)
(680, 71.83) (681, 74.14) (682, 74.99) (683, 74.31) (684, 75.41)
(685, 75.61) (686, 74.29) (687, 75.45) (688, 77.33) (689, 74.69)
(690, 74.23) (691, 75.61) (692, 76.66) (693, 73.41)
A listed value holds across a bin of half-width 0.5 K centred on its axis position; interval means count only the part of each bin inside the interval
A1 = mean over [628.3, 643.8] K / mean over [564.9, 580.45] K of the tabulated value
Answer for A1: 0.9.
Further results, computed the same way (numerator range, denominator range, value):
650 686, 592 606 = 1.11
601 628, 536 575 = 0.89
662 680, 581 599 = 1.12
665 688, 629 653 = 1.18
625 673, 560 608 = 1.01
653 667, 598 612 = 1.15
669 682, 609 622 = 1.05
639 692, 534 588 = 1.04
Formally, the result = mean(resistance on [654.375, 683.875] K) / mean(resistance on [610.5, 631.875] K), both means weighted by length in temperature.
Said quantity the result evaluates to 1.1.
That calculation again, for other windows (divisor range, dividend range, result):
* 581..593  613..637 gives 1.09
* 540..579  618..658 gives 0.89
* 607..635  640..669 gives 1.08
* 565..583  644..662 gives 1.06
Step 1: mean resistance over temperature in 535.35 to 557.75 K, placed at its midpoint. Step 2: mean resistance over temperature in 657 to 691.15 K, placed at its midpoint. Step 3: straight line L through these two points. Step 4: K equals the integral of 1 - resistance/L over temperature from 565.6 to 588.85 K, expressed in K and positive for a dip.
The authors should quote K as 3.5 K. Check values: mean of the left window 64.9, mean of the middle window 55.3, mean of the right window 65.9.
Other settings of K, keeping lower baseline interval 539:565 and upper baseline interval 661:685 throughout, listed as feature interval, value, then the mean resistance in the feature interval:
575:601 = 4.4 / 53.4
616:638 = 2.9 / 55.4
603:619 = 1.7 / 57.5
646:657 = 0.7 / 59.4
